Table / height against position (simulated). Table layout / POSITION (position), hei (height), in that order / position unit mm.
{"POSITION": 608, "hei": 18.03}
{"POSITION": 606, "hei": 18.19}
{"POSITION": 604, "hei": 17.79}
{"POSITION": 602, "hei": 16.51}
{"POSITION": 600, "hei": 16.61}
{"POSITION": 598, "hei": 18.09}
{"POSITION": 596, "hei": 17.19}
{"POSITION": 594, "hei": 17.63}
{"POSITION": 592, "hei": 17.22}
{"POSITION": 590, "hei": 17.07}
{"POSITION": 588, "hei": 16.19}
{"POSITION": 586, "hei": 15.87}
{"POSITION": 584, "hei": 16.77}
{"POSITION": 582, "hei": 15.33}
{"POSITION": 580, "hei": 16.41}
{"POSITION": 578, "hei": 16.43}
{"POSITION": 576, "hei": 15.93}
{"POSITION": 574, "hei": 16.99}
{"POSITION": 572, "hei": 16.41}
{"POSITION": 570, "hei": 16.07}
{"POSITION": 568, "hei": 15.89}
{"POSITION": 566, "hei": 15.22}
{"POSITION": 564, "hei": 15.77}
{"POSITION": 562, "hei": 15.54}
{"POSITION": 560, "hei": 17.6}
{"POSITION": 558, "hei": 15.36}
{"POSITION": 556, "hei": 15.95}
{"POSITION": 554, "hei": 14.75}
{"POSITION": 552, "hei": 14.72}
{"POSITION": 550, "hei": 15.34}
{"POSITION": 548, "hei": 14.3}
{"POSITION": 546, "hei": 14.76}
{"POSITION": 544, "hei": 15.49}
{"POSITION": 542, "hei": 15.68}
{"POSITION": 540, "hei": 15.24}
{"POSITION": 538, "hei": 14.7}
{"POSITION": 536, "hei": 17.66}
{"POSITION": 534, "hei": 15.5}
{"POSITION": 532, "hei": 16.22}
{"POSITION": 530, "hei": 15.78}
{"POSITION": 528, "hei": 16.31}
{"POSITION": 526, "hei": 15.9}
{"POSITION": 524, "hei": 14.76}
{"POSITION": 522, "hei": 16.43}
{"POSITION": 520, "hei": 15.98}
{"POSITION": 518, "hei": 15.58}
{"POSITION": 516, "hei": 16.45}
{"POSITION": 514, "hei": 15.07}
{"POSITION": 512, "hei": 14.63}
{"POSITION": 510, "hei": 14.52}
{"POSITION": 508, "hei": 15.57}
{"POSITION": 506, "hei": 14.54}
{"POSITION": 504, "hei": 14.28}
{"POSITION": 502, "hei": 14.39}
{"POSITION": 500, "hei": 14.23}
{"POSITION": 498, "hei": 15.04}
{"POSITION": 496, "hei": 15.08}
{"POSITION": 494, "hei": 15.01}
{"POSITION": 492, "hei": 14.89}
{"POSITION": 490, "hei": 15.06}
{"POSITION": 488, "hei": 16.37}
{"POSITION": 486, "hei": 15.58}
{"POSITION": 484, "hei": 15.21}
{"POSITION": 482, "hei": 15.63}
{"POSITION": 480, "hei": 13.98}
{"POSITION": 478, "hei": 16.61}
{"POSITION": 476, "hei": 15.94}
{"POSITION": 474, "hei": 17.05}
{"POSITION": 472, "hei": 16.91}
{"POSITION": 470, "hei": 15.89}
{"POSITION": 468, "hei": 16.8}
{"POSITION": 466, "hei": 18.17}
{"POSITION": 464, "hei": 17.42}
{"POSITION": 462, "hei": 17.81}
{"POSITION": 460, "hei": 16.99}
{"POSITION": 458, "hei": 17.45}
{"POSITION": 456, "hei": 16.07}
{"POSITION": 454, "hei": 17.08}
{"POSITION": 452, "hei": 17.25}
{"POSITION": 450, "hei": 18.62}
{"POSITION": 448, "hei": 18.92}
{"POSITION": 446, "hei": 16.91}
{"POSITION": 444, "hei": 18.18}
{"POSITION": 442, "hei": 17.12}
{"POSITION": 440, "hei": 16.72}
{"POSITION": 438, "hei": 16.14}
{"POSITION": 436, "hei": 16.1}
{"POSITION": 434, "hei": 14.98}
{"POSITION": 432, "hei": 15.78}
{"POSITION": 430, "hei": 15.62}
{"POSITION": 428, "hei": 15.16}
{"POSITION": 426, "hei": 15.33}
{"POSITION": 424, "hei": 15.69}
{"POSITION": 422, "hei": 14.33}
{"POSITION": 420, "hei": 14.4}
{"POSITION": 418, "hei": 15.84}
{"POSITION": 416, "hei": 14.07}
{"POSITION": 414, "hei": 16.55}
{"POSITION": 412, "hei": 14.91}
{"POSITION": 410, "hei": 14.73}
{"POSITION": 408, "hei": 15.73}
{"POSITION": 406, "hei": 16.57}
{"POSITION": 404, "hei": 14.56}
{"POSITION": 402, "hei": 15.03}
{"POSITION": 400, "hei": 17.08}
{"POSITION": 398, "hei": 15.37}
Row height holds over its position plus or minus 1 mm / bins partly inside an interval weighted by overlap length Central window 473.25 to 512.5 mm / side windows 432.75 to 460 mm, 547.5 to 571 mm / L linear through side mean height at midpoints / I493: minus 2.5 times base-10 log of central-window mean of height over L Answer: 0.09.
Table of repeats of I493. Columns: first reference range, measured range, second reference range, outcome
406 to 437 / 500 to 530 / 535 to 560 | 0.007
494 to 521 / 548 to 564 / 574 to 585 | 0.022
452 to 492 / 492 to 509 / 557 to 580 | 0.108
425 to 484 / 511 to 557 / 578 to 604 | 0.079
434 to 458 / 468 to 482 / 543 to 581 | 0.045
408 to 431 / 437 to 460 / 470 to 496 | -0.126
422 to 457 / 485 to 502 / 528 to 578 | 0.071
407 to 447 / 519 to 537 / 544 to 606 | 0.000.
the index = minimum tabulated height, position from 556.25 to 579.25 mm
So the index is 15.22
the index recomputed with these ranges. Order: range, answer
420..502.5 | 13.98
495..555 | 14.23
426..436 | 14.98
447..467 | 16.07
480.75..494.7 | 14.89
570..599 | 15.33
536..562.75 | 14.3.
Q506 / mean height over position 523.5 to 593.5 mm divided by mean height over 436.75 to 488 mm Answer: 0.94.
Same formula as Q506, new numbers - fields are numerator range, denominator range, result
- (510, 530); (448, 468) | 0.89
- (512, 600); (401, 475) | 0.98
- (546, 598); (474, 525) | 1.05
